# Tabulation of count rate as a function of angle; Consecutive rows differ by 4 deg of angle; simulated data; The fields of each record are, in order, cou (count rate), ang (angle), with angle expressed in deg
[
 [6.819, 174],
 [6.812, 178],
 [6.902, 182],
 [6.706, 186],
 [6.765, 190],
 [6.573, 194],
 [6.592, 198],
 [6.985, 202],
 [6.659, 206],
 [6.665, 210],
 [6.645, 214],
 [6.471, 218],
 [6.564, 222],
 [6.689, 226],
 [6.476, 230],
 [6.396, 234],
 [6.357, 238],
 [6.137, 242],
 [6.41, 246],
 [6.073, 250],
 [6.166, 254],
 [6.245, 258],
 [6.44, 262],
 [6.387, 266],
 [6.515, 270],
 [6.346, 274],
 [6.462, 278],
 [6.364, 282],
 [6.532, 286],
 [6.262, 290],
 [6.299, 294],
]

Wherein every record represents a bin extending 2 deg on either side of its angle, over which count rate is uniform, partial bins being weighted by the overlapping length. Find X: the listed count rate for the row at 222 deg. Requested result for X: 6.564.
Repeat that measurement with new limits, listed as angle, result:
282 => 6.364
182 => 6.902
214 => 6.645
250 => 6.073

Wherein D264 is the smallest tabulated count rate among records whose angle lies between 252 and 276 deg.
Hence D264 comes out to 6.166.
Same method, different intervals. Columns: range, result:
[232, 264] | 6.073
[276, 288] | 6.364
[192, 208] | 6.573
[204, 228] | 6.471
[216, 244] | 6.137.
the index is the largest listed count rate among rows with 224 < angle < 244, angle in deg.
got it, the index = 6.689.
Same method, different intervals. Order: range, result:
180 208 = 6.985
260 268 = 6.44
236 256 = 6.41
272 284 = 6.462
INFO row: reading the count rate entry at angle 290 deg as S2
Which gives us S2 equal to 6.262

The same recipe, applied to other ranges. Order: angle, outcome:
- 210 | 6.665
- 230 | 6.476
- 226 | 6.689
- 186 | 6.706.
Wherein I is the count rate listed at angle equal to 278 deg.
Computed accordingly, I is 6.462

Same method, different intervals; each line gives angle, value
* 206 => 6.659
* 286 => 6.532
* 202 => 6.985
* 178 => 6.812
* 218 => 6.471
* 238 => 6.357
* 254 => 6.166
